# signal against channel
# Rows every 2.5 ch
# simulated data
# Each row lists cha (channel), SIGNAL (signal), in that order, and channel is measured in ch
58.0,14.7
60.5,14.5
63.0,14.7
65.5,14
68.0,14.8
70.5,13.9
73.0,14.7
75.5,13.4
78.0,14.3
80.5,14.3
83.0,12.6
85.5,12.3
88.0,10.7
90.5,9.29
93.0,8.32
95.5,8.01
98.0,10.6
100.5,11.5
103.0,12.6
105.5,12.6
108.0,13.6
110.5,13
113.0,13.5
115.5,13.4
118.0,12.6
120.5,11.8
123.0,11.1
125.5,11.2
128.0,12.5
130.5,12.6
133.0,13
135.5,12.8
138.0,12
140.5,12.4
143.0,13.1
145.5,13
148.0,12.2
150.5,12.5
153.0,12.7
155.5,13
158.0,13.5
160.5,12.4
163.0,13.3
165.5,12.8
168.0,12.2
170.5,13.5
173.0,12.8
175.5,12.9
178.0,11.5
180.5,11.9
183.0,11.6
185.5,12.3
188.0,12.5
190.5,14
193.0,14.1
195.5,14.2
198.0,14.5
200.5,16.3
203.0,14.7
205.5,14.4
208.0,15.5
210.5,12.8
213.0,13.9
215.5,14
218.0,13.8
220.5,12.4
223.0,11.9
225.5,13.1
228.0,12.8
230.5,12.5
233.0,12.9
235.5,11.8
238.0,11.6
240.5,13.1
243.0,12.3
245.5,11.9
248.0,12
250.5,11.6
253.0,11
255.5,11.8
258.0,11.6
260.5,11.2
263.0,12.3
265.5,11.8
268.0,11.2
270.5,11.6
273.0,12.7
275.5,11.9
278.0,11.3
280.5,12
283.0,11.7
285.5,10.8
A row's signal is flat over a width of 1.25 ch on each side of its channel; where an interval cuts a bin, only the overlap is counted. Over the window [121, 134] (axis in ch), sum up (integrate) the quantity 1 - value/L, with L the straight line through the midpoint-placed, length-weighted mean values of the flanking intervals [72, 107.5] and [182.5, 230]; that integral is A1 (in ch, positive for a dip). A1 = 0.38 ch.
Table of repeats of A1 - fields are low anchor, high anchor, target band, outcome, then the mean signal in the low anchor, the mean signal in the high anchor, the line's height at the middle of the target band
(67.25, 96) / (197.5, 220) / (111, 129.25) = 0.8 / 12.3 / 14.4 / 12.9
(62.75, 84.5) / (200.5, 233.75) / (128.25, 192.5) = 5.0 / 14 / 13.6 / 13.7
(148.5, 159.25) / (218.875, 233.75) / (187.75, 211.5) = -3.1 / 12.9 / 12.6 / 12.7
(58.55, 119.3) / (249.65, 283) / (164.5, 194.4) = -1.3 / 12.7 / 11.7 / 12.2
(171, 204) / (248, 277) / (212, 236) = -0.8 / 13.3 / 11.7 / 12.5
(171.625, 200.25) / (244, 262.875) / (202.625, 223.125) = -2.1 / 13.1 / 11.6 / 12.5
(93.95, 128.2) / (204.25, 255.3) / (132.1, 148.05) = -0.7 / 12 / 12.7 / 12.1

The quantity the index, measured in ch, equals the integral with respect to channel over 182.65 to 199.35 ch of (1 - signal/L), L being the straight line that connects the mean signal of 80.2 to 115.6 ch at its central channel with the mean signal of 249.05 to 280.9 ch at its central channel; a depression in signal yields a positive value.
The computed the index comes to -2.5 ch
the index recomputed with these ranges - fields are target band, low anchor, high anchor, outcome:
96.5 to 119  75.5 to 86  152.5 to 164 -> 1.26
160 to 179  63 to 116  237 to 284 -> -0.82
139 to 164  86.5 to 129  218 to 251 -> -2.04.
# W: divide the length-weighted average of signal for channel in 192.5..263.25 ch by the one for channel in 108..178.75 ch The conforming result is 1.03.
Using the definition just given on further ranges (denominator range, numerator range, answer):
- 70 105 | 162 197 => 1.08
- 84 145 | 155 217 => 1.13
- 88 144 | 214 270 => 1.03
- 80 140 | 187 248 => 1.12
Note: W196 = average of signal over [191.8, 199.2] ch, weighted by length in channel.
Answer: 14.3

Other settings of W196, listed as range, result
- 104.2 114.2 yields 13.2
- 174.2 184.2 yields 12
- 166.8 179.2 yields 12.6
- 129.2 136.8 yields 12.8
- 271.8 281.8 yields 12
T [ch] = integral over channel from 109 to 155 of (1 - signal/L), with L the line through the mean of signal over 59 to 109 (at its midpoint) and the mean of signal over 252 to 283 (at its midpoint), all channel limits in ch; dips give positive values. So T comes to -0.8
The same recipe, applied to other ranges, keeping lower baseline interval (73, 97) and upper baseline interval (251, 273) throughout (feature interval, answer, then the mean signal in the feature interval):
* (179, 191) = -0.7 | 12.3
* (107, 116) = -1.3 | 13.4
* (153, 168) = -1.7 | 12.9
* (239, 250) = -0.6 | 12.3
